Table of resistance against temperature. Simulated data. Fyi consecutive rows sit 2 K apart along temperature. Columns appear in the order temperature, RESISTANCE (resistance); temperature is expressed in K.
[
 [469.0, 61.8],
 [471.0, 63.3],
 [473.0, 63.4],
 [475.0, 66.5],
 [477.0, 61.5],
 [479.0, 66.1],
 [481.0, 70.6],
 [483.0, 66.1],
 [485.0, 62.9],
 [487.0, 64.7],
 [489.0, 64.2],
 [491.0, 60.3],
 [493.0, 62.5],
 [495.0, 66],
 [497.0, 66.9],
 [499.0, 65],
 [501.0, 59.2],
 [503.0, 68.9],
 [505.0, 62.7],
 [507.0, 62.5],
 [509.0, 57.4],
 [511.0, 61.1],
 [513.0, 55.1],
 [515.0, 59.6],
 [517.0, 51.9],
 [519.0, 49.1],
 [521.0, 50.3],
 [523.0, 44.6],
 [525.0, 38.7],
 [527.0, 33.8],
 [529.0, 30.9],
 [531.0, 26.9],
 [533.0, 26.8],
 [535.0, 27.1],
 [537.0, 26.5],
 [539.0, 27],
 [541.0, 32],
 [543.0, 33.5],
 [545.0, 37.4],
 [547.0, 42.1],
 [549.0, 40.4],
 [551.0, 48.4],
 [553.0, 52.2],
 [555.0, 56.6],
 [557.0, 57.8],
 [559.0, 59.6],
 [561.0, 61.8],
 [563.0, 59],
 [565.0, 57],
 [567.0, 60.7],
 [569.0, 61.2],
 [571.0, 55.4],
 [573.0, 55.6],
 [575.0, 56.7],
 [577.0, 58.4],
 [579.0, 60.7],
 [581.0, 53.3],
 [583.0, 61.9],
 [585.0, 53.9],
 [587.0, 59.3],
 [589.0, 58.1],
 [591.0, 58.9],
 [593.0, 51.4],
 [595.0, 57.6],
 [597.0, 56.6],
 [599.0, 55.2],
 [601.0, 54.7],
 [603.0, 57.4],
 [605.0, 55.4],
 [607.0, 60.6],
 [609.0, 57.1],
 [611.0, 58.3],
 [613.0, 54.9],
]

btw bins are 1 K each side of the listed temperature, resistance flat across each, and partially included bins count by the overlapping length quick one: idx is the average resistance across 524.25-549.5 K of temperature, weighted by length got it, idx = 32.3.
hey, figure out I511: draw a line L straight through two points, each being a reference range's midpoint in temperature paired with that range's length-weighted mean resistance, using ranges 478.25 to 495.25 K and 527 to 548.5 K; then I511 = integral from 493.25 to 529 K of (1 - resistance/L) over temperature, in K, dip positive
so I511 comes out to -4.7 K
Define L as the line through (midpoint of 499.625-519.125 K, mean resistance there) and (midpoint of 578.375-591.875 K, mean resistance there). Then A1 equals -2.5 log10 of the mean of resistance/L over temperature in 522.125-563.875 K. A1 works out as 0.388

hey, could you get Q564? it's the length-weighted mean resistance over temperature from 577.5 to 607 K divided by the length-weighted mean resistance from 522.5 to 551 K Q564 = 1.69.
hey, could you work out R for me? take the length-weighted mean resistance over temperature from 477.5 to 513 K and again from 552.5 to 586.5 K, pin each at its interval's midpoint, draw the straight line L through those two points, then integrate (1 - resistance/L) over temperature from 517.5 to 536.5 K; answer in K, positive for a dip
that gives 7.6 K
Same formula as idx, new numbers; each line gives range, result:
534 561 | 42.3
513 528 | 47.4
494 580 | 50.3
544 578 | 54.1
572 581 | 57.3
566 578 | 58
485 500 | 64.1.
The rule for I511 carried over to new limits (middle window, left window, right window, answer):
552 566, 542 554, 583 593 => -3.39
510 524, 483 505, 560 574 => 2.09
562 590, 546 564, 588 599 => -1.56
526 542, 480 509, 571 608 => 8.45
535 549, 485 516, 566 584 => 6.26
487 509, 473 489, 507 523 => -1.32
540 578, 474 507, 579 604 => 4.63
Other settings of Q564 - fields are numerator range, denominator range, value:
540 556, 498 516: 0.70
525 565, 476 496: 0.64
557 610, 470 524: 0.94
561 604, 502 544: 1.30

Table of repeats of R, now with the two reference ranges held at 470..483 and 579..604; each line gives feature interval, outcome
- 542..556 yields 3.6 K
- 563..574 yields 0.1 K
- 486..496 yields 0.1 K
